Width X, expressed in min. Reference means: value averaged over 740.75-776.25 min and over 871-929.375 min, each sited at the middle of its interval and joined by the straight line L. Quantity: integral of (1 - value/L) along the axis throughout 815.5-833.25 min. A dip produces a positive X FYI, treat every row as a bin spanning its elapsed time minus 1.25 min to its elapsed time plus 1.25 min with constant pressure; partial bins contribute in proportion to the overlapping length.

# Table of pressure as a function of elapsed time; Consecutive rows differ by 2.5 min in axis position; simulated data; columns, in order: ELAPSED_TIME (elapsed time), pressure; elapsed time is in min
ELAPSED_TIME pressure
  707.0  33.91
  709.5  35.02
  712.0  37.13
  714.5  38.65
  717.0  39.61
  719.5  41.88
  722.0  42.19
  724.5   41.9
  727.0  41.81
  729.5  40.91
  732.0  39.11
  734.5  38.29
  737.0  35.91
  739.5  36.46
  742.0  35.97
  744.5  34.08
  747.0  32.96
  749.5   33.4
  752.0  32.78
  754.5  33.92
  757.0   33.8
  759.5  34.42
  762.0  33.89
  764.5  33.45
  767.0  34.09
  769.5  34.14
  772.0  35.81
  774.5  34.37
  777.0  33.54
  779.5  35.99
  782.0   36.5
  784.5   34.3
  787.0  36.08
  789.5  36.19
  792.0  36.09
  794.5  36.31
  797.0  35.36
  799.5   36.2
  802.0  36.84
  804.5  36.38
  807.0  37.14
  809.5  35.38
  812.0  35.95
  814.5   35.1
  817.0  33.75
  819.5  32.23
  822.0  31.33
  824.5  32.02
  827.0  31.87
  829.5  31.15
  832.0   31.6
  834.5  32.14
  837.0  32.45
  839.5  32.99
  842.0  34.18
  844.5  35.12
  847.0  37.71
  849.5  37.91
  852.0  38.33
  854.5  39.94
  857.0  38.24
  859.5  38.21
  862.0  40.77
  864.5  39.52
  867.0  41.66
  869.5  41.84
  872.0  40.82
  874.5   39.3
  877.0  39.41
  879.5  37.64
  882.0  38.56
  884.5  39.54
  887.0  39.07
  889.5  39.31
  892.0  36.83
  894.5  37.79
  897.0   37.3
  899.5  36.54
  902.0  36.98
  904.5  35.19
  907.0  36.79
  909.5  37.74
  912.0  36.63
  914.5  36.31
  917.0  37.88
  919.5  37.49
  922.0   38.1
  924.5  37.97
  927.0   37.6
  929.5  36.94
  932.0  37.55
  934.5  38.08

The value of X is 1.9 min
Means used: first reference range 34.1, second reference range 37.8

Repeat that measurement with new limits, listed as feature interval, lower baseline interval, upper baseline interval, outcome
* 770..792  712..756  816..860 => 0.5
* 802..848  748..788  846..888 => 4.1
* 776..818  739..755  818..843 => -3.5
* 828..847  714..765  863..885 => 2.9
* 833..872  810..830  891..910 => -3.2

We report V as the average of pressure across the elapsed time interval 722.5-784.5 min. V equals 35.8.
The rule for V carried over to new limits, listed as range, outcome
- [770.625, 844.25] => 34.5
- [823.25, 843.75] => 32.4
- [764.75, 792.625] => 35.1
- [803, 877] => 36.1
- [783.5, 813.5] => 36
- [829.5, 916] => 37.4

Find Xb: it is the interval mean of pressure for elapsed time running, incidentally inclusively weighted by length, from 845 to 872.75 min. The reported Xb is 39.4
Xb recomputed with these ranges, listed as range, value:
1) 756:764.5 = 34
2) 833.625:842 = 32.8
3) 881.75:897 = 38.4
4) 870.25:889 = 39.3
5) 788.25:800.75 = 36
